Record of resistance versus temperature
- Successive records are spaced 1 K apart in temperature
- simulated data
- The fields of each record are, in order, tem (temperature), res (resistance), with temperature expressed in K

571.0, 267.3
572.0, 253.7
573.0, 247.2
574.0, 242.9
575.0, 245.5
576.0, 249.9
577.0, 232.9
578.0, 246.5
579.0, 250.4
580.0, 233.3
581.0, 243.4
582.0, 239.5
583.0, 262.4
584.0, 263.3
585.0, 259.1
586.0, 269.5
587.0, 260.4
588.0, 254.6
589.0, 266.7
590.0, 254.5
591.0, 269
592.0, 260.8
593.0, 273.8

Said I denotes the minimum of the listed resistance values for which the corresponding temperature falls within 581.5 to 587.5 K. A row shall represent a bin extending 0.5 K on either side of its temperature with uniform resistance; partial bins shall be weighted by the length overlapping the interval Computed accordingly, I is 239.5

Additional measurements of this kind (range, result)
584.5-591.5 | 254.5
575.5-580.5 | 232.9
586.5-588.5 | 254.6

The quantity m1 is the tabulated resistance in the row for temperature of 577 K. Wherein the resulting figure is 232.9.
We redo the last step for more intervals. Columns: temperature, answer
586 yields 269.5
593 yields 273.8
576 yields 249.9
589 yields 266.7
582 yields 239.5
